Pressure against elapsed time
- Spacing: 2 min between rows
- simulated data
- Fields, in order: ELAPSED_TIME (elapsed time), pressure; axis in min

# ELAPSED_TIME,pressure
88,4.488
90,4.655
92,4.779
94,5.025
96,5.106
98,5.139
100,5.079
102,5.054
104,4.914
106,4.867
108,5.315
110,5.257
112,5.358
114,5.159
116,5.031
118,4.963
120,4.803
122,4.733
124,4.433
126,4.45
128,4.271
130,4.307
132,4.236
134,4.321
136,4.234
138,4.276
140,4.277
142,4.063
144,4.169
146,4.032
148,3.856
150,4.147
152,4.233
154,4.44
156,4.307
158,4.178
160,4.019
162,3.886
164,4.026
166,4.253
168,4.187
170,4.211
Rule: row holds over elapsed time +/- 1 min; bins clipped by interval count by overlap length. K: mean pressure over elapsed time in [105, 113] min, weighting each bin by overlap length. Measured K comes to 5.2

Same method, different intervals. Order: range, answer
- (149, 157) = 4.28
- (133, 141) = 4.28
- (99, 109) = 5.05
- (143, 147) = 4.1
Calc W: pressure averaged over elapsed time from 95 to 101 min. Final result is 5.11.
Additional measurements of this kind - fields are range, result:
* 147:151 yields 4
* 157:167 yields 4.07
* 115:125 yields 4.79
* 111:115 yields 5.26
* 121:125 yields 4.58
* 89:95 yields 4.82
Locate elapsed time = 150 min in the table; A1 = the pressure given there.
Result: 4.147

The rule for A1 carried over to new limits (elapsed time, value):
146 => 4.032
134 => 4.321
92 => 4.779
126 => 4.45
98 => 5.139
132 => 4.236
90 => 4.655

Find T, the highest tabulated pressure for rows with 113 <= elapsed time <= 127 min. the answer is 5.159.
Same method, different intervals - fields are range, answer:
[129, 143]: 4.321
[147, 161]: 4.44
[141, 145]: 4.169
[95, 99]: 5.139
